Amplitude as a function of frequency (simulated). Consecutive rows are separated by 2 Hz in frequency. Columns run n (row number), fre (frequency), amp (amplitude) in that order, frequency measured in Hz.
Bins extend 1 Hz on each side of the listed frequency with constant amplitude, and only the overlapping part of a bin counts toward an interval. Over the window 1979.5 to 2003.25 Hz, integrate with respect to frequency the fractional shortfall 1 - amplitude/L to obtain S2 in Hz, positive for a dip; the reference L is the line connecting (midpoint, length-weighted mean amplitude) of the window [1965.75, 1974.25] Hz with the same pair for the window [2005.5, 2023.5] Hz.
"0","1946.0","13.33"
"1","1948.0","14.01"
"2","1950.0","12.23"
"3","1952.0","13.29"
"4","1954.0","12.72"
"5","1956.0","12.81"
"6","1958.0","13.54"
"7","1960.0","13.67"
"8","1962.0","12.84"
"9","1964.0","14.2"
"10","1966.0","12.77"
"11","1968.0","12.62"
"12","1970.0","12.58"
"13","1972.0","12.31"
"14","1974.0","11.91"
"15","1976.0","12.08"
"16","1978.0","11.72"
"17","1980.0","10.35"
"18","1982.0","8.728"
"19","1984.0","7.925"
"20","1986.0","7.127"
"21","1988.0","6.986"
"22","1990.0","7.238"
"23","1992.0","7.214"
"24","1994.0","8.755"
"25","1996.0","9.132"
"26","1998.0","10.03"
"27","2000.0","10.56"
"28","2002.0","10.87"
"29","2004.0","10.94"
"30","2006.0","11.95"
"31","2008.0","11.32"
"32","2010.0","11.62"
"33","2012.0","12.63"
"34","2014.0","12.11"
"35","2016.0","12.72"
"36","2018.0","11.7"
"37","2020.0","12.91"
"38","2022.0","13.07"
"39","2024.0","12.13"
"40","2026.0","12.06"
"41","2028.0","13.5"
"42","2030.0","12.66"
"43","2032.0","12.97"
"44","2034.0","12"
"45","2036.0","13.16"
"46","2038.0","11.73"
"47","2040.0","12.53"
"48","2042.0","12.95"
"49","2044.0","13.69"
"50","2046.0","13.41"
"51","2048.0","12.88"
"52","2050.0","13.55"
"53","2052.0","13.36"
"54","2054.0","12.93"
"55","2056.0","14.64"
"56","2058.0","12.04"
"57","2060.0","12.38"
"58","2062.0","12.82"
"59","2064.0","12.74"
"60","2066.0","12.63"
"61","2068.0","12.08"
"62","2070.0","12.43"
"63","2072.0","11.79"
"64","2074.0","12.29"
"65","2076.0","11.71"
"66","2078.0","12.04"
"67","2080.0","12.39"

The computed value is 6.9 Hz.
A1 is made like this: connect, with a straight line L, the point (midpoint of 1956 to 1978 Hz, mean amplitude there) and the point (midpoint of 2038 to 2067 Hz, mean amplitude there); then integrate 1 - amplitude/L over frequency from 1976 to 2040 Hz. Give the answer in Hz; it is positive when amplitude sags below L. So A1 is 9.7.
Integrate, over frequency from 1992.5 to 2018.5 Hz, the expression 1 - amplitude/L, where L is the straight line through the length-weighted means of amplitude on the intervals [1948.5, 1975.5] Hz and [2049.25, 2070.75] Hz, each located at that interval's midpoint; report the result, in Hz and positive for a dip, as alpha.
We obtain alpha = 3.8 Hz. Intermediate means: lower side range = 12.9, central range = 11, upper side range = 12.9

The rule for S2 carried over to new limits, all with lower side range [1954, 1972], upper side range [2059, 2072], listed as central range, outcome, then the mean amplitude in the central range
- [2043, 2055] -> -0.7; 13.3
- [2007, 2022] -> 0.6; 12.2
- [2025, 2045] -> -0.1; 12.7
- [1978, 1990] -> 4.2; 8.43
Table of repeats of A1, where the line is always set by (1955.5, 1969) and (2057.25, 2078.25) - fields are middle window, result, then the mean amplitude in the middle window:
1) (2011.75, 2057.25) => -1.0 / 12.8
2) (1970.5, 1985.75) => 2.9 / 10.6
